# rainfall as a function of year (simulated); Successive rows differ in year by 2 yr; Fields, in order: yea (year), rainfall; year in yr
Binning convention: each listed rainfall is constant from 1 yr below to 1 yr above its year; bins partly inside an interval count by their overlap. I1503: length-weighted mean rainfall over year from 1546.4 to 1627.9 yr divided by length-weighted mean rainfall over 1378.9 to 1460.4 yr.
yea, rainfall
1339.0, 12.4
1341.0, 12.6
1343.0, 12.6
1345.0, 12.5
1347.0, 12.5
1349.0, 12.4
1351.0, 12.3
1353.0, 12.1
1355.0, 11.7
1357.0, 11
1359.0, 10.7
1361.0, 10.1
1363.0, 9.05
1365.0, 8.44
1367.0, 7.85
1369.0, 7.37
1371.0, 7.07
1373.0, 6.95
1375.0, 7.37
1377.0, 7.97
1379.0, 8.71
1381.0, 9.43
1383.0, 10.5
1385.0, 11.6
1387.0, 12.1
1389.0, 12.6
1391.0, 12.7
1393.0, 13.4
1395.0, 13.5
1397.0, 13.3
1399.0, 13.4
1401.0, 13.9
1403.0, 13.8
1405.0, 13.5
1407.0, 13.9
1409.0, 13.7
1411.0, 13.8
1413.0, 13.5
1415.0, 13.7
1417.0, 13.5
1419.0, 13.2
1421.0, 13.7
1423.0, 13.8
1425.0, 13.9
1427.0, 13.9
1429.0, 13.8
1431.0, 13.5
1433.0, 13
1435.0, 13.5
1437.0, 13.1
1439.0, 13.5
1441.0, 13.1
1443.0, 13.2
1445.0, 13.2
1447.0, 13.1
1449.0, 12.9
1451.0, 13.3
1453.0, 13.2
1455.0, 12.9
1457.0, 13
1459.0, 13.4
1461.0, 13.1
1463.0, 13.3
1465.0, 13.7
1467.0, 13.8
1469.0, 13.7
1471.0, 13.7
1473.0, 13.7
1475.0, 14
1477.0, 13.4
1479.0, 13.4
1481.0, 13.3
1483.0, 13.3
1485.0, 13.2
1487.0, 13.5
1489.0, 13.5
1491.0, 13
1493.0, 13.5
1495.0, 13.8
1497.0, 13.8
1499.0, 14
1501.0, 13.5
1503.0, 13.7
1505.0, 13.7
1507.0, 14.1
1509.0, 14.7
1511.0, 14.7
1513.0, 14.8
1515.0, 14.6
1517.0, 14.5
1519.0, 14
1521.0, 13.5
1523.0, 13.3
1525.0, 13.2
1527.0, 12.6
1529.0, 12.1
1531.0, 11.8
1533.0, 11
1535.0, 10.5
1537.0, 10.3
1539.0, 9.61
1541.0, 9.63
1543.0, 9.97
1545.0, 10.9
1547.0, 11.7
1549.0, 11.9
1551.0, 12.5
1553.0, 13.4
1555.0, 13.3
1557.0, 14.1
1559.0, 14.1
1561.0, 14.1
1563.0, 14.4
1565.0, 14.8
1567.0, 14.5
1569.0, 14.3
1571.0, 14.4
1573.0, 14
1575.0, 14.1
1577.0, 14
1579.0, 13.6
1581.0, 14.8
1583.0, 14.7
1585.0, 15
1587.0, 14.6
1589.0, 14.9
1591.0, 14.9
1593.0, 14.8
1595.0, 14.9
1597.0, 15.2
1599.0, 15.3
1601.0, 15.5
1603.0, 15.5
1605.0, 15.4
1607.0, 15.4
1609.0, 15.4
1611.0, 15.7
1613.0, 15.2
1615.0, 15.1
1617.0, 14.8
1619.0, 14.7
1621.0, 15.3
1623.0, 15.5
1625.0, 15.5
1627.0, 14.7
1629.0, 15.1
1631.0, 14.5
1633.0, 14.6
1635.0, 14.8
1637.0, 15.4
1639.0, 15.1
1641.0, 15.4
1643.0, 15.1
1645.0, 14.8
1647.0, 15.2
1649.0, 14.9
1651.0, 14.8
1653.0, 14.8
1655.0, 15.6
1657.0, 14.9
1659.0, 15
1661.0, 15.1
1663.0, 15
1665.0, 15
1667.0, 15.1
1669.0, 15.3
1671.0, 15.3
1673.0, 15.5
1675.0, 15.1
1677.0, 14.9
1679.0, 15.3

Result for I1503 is 1.11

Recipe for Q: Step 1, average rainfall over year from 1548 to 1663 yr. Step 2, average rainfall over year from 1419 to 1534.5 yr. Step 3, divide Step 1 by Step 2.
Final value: 1.10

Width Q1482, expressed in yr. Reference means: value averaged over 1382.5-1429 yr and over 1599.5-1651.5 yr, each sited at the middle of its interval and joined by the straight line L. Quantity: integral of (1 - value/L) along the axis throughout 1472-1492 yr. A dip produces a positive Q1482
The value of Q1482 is 0.7 yr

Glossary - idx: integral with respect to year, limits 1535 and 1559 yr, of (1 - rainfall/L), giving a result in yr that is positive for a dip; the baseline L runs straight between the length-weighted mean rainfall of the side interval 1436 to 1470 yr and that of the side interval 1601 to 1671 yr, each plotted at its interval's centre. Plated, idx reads 4.4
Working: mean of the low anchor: 13.3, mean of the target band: 11.6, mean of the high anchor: 15.1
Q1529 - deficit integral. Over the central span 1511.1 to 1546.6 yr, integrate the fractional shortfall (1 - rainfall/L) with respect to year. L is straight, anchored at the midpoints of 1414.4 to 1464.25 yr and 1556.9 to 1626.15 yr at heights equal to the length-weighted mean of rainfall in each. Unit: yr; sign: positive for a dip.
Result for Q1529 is 5.0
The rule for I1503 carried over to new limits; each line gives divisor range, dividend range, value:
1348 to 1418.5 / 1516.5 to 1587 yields 1.15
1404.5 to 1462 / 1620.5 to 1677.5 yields 1.12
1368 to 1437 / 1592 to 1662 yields 1.24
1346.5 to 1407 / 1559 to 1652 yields 1.36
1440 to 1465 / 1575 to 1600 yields 1.12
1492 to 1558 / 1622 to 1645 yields 1.18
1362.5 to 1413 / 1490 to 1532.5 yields 1.23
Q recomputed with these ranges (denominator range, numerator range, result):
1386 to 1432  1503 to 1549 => 0.93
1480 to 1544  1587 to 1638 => 1.17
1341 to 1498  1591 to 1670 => 1.21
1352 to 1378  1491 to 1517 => 1.55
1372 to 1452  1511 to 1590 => 1.05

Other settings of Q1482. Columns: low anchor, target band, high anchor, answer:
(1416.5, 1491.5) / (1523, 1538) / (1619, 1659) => 2.5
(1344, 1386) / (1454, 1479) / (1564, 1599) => -2.9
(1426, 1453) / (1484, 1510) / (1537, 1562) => -2.2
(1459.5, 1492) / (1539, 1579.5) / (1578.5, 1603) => 4.0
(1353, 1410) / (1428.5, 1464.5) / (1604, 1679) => -3.8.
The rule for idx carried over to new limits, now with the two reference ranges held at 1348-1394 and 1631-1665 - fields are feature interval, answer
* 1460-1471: -1.61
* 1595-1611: -1.29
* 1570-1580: -0.21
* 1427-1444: -3.15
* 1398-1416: -4.86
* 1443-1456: -1.78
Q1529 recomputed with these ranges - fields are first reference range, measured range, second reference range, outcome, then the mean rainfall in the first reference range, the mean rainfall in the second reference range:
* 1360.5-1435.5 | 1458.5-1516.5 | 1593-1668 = -2.9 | 11.8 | 15.1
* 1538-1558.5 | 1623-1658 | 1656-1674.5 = -1.5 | 11.8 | 15.1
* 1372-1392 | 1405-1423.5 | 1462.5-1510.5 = -4.2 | 9.99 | 13.7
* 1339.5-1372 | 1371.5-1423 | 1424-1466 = -0.8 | 10.7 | 13.3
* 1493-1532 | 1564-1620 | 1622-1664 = -1.2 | 13.7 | 15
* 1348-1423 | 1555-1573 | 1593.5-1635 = 0.1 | 11.5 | 15.2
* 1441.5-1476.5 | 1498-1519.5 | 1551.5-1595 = -0.7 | 13.4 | 14.3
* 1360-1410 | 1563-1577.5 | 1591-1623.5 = 0.2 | 10.9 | 15.2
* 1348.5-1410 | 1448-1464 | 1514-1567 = -1.9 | 11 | 12.6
